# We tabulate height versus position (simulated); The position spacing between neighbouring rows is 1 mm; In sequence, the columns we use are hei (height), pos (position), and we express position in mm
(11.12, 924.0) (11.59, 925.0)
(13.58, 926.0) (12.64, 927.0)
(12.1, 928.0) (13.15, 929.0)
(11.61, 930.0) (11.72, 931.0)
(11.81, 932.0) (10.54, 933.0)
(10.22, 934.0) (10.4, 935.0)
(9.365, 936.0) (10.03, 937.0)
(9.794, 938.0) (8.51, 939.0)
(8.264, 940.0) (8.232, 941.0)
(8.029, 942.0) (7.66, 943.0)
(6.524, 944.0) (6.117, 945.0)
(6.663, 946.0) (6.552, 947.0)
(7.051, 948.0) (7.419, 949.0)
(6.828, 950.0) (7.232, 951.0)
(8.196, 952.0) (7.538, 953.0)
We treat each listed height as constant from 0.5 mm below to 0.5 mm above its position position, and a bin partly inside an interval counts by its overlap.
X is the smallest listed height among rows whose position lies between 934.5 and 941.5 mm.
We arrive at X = 8.232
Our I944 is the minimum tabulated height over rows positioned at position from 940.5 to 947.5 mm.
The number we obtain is 6.117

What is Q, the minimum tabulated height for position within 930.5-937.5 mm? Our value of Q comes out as 9.365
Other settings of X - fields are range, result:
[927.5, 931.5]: 11.61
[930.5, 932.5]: 11.72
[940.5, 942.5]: 8.029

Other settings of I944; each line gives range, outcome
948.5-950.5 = 6.828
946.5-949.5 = 6.552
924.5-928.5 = 11.59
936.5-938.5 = 9.794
